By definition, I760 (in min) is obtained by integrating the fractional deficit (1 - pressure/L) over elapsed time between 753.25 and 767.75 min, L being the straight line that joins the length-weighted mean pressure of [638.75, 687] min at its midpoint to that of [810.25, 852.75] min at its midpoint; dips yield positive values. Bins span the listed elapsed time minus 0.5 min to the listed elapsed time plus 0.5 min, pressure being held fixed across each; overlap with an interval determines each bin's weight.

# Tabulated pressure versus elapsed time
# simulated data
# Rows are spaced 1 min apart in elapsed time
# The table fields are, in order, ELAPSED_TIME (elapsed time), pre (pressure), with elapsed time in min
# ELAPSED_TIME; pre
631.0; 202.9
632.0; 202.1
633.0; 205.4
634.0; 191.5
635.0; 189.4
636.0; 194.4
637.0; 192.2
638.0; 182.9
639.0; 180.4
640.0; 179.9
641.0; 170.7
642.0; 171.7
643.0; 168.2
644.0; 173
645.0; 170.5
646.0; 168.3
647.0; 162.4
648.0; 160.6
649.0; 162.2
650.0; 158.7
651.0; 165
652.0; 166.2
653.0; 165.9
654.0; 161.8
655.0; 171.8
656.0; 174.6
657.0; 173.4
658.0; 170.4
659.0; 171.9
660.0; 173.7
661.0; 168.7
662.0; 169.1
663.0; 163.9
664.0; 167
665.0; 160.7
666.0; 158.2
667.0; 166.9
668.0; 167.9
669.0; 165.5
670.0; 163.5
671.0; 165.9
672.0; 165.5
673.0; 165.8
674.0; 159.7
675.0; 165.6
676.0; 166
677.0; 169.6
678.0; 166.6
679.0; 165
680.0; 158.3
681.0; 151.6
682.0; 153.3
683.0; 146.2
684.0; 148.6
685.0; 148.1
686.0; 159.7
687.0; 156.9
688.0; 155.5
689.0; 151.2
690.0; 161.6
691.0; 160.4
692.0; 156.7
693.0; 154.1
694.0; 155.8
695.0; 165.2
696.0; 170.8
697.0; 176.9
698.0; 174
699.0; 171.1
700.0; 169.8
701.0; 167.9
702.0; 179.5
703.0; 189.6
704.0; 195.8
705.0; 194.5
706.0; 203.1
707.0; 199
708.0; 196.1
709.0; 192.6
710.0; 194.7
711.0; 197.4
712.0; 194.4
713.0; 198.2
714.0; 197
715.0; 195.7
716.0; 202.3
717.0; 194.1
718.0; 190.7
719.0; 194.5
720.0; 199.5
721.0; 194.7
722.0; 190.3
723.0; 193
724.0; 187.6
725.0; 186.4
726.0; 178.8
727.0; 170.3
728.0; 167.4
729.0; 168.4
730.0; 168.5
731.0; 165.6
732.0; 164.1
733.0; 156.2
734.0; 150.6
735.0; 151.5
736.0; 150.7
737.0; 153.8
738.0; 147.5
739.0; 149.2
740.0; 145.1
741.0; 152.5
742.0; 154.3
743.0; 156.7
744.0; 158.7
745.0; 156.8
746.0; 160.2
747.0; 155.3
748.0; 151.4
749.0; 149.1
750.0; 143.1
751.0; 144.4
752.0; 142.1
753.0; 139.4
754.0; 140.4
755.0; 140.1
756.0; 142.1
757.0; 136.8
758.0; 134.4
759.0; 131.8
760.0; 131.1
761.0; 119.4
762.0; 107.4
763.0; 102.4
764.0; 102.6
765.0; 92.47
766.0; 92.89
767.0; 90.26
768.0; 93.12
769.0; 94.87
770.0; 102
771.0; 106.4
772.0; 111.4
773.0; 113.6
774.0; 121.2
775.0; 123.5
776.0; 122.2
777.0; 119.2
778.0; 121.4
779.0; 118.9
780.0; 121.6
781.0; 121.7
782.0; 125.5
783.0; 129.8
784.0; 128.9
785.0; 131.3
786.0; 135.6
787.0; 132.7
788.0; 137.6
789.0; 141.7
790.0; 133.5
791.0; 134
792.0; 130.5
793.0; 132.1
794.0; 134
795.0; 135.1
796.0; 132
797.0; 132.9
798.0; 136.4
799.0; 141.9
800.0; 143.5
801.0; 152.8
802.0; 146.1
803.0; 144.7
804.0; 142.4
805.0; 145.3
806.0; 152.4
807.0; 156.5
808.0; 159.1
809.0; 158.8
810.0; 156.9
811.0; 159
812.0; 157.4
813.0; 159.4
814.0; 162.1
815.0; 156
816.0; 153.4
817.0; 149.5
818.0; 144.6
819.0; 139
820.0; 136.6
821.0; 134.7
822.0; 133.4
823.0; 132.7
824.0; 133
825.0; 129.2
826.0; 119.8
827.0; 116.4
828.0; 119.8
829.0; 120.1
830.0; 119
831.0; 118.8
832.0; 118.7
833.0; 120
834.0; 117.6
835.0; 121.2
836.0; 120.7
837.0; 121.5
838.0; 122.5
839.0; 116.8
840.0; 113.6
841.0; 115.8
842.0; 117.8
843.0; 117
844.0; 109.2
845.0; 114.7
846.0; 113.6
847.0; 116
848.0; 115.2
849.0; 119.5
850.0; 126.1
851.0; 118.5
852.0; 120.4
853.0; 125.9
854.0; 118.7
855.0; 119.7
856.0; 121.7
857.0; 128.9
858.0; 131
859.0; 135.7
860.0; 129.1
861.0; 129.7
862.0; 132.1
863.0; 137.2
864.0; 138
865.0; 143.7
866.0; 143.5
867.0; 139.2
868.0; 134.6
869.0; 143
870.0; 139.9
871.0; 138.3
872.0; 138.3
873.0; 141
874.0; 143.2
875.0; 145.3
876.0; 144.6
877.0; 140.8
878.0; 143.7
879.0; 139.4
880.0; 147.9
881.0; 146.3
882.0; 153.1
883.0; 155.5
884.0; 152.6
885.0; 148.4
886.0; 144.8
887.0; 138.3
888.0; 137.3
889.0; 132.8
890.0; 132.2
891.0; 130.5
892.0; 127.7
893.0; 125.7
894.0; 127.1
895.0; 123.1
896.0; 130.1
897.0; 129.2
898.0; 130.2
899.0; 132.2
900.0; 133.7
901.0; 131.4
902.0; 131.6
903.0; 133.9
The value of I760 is 2.5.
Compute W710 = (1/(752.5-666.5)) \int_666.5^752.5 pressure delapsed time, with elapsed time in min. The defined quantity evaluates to 169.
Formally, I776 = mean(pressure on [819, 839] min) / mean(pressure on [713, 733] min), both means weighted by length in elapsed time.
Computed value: 0.67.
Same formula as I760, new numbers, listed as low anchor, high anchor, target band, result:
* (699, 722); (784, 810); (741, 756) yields 1.8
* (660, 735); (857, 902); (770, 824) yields 5.7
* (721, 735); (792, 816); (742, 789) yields 9.7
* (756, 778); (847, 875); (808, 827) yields -3.4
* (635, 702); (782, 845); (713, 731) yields -3.7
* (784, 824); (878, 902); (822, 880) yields 5.1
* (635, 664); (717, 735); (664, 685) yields 1.5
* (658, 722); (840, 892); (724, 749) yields 0.5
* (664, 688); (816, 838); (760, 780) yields 4.4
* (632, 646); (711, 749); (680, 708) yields 1.3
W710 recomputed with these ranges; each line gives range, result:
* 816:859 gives 124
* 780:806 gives 136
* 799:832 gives 142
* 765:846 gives 129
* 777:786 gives 125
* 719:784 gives 141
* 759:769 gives 104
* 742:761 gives 145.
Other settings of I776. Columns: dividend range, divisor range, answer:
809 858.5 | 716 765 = 0.83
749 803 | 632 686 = 0.75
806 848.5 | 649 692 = 0.81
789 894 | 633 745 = 0.79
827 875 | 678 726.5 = 0.71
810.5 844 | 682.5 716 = 0.74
